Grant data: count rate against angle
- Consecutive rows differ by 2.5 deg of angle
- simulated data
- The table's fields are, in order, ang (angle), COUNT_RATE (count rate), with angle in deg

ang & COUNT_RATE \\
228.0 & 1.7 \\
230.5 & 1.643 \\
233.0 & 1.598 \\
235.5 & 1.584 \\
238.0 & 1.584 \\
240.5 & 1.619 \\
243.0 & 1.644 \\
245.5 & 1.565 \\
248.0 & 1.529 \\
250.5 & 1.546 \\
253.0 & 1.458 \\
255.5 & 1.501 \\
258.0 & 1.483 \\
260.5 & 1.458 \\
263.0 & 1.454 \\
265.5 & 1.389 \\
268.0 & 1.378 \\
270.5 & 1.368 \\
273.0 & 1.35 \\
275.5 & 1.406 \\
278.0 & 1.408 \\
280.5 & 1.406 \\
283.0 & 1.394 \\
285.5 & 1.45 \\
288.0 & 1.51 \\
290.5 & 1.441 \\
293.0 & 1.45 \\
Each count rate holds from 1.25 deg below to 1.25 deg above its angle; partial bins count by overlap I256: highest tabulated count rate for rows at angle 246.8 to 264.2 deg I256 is 1.546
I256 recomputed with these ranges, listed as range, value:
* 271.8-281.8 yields 1.408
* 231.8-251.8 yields 1.644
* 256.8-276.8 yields 1.483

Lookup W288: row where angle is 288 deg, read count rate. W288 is 1.51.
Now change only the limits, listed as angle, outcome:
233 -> 1.598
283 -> 1.394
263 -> 1.454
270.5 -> 1.368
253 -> 1.458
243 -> 1.644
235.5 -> 1.584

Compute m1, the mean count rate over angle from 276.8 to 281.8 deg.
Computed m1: 1.41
